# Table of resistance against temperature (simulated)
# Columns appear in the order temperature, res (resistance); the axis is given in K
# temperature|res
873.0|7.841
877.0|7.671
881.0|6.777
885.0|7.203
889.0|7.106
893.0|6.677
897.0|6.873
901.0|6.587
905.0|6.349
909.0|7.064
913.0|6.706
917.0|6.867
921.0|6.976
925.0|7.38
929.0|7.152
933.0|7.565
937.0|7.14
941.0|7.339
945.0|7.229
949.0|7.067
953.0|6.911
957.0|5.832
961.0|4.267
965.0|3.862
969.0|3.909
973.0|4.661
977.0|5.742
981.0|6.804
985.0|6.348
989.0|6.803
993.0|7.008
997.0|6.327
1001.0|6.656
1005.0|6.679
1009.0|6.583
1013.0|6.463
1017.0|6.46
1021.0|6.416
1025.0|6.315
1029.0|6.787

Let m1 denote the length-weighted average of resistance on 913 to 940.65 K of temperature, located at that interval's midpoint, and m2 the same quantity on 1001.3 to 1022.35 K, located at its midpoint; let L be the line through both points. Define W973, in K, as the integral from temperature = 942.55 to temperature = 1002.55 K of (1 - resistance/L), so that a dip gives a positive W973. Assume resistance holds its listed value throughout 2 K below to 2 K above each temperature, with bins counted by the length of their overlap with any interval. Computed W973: 7.47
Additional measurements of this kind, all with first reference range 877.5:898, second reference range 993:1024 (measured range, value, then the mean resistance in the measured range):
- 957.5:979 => 6.76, 4.58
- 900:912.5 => 0.43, 6.68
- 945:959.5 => 0.30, 6.61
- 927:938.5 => -0.80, 7.29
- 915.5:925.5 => -0.26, 7.04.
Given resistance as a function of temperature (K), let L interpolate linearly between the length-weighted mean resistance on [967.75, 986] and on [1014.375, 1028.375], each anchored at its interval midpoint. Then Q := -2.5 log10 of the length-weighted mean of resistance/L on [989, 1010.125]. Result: -0.12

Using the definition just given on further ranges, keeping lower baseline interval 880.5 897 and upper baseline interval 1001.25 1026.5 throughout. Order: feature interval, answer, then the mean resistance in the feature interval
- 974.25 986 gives 0.07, 6.19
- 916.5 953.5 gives -0.06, 7.18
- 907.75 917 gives 0.00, 6.87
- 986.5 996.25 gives -0.04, 6.8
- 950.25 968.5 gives 0.28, 5.19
